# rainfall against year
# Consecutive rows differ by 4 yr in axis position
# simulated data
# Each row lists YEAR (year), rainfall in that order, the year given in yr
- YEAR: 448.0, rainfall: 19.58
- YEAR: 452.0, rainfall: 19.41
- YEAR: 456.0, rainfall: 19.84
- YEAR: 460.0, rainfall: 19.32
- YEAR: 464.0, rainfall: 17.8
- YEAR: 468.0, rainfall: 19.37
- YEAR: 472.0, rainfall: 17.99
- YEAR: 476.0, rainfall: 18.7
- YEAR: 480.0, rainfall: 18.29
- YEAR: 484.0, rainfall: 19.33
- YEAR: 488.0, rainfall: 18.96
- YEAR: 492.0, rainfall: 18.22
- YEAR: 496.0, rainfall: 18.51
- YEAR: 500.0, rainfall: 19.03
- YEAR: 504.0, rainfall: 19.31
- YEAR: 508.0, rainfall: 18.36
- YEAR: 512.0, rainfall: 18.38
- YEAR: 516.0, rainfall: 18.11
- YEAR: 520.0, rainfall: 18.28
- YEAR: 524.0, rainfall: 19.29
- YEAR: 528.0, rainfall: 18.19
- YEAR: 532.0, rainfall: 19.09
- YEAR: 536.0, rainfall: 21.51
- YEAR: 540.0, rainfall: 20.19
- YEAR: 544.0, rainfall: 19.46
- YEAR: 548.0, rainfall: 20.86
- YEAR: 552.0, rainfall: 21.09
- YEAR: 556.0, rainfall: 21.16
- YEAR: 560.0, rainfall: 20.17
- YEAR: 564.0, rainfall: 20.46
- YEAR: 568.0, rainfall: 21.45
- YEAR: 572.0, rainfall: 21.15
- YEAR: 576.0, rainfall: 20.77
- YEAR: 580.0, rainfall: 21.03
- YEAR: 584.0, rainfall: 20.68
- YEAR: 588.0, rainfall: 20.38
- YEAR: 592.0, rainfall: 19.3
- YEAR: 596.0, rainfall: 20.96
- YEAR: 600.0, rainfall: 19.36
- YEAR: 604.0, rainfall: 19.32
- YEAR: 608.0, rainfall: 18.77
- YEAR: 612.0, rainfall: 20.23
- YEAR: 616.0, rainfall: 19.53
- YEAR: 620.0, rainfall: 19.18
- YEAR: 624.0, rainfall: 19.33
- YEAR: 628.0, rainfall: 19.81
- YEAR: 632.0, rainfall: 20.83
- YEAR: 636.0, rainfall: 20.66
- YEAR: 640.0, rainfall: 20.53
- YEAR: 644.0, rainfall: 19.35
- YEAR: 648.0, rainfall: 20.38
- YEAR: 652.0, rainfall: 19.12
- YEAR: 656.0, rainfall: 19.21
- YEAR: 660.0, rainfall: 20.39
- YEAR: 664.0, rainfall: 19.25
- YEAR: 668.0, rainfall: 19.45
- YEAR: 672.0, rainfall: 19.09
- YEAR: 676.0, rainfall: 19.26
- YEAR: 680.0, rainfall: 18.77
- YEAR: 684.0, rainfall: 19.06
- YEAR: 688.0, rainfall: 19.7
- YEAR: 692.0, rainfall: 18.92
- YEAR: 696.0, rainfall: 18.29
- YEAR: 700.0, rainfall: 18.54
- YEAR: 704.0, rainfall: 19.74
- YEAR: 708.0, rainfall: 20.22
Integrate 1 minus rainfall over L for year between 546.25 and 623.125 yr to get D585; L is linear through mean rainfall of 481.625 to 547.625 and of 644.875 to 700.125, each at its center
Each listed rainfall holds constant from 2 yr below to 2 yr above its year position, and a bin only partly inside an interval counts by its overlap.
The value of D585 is -4.6 yr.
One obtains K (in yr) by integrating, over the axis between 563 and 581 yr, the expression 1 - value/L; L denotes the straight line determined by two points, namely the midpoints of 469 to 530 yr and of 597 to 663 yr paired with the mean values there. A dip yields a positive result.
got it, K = -1.63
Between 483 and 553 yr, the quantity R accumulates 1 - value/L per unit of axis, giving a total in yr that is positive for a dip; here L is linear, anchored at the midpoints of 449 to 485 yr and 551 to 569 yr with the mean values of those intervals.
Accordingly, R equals 2.6 yr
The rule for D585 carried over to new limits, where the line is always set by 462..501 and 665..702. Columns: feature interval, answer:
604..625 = -0.6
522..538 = -0.7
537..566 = -2.7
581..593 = -0.9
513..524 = 0.2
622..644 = -1.4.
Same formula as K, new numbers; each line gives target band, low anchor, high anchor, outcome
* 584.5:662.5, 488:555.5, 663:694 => -2.51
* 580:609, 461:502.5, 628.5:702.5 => -1.18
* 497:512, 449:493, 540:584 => 0.57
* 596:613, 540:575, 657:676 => 0.53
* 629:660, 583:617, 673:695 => -0.94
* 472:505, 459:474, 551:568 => 0.63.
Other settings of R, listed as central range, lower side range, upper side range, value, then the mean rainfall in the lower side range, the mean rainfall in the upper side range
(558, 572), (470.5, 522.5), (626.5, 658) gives -1.1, 18.6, 20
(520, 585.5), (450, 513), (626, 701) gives -4.3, 18.8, 19.5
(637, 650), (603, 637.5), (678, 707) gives -0.4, 19.7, 19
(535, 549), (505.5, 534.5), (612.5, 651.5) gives -1.2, 18.6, 19.9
